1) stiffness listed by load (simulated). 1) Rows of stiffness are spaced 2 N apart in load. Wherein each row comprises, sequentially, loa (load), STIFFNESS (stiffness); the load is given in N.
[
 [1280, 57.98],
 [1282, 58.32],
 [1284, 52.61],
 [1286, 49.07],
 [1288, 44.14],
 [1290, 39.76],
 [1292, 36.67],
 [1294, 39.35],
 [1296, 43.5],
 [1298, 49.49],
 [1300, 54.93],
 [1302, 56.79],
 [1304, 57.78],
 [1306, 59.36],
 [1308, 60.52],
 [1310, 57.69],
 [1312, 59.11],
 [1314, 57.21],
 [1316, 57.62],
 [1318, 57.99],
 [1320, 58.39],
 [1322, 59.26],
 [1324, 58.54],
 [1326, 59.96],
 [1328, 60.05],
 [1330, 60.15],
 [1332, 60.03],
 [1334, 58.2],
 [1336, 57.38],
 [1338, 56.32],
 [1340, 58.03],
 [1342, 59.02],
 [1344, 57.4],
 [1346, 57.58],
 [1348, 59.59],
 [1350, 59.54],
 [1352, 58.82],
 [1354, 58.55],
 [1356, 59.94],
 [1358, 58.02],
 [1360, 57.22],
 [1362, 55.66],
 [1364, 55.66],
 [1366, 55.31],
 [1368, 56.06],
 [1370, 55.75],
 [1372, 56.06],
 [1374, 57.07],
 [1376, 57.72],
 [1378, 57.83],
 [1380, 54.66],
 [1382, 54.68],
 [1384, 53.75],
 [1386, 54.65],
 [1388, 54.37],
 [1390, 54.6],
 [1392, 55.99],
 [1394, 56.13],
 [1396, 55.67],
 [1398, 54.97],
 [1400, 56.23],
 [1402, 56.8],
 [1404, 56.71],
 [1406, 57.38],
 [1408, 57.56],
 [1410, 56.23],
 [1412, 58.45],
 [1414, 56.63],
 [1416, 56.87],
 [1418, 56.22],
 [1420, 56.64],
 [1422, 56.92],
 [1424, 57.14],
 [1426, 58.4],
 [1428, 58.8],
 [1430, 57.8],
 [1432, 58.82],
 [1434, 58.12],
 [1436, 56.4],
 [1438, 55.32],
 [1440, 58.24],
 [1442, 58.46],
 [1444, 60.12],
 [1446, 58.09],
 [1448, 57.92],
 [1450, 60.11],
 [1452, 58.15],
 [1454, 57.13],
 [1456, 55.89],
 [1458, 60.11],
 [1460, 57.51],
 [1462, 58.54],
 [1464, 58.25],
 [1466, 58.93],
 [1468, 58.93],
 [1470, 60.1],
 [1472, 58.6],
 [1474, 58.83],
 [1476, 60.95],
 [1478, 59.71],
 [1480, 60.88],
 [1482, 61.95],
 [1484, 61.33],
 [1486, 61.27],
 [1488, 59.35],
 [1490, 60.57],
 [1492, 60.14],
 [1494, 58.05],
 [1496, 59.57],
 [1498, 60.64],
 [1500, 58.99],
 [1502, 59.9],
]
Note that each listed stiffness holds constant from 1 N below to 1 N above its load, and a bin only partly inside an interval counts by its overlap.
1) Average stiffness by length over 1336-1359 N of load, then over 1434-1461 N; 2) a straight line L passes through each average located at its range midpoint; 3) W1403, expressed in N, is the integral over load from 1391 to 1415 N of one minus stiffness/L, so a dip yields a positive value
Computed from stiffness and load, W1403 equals 0.7 N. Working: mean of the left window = 58.4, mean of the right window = 58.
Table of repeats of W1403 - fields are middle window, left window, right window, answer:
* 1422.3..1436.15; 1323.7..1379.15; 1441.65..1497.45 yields 0.2 N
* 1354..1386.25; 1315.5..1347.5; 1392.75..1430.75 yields 0.8 N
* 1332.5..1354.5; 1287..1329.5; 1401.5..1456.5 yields -1.3 N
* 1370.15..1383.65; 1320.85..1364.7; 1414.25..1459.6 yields 0.5 N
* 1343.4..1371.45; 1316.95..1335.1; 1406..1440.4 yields 0.5 N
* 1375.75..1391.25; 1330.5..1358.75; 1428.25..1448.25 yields 0.8 N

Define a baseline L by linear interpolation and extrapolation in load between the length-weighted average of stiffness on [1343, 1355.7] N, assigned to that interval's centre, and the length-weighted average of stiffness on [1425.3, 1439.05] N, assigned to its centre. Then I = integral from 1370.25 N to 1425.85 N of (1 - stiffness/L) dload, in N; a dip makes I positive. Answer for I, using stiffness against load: 1.7 N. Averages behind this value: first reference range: 58.7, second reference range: 57.7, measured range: 56.2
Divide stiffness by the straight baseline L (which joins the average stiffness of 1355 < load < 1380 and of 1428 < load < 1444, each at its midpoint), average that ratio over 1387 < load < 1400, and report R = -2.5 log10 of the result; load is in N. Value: 0.03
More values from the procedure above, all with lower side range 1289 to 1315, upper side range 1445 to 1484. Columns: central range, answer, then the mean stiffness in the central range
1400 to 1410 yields -0.011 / 56.9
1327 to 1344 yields -0.104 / 58.6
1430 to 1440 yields 0.007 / 57.3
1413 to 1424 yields 0.005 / 56.7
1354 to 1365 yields -0.061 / 57.4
